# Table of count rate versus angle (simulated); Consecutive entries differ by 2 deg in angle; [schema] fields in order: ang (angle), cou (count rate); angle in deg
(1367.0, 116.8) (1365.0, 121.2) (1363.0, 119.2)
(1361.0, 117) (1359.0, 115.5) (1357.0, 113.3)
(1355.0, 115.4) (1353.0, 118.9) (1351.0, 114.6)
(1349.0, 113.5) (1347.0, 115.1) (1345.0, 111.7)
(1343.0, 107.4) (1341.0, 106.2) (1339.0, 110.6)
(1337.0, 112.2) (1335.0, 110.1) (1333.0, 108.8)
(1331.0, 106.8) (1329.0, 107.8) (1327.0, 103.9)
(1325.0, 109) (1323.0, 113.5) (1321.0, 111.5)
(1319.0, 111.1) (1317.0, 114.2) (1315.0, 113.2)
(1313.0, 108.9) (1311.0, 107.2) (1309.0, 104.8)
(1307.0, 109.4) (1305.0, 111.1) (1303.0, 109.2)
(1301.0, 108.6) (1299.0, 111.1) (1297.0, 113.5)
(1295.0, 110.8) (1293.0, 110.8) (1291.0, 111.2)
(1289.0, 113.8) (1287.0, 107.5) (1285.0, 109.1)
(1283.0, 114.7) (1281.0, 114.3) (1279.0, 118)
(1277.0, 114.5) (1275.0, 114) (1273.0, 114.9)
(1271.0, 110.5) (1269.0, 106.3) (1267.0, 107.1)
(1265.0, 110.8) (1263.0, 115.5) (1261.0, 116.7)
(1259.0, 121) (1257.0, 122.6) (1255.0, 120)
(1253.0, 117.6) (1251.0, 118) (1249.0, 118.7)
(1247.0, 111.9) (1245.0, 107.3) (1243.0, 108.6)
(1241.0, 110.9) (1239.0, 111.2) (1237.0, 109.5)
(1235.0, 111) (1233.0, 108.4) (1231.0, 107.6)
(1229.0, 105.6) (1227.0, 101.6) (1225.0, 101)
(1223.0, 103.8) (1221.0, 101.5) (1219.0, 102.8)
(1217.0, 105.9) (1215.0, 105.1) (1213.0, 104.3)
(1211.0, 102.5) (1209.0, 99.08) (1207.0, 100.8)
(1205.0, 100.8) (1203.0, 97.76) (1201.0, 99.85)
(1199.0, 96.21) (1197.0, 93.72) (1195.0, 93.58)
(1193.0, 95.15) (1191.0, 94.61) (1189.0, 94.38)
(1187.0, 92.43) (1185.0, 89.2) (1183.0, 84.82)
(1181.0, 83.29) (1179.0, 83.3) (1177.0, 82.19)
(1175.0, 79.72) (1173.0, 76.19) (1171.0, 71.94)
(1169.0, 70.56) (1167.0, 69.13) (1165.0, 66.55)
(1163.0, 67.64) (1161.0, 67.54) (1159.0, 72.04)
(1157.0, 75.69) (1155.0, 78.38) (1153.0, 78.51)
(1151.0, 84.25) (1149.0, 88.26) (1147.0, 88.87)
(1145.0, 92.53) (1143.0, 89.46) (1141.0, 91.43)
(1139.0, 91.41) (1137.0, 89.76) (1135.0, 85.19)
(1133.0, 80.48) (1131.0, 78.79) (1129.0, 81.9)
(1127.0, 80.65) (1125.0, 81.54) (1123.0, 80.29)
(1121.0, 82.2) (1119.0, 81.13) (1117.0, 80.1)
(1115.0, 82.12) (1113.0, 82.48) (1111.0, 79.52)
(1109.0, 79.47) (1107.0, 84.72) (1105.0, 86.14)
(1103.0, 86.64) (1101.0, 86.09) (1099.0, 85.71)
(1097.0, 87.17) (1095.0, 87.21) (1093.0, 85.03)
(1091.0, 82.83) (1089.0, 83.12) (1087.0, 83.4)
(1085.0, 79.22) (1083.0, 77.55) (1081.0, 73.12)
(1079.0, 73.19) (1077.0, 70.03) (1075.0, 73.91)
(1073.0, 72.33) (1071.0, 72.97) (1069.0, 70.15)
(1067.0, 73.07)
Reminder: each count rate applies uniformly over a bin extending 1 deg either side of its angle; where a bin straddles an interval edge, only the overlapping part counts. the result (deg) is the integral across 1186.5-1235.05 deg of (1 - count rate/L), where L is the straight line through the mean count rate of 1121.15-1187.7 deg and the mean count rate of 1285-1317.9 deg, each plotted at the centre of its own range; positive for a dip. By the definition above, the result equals -4.4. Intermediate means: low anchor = 81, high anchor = 110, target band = 101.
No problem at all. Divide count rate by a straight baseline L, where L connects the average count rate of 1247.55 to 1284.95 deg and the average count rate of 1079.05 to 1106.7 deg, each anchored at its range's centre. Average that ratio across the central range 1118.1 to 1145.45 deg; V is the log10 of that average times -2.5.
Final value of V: 0.070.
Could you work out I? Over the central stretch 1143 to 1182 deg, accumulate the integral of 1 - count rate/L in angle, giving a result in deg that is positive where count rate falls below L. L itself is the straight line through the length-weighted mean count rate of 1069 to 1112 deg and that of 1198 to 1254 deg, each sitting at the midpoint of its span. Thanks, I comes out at 6.56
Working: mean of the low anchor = 80.2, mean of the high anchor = 106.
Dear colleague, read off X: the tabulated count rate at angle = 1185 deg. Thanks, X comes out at 89.2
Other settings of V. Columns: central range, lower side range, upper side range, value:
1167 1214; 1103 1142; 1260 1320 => 0.054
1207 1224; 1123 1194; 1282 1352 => -0.119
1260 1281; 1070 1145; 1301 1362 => -0.098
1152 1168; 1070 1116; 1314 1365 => 0.233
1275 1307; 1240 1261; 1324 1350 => 0.009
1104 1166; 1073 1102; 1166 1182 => -0.042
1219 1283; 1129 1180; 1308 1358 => -0.155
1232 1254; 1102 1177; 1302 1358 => -0.157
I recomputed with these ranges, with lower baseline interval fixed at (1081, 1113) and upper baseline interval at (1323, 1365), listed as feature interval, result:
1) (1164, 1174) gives 2.3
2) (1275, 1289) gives -1.1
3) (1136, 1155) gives 0.2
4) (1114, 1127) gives 0.7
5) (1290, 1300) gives -0.5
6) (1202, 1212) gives -0.4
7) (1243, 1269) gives -3.4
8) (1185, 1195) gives 0.1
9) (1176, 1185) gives 0.9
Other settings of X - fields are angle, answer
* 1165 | 66.55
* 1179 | 83.3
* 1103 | 86.64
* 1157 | 75.69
